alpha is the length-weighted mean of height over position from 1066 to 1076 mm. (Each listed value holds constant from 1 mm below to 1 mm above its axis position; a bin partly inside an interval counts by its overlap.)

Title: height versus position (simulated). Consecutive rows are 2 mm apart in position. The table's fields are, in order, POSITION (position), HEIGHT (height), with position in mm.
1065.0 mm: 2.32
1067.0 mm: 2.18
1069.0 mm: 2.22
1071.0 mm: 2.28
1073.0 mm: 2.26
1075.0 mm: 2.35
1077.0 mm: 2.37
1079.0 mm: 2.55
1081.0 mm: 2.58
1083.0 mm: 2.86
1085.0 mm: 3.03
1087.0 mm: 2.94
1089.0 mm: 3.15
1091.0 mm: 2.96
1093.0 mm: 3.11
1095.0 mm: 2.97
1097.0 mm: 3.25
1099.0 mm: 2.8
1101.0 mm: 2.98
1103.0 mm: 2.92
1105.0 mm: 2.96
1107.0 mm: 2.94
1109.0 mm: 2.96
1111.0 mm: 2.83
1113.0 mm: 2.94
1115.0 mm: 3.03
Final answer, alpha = 2.26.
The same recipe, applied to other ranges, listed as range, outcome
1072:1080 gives 2.38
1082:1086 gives 2.94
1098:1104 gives 2.9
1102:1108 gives 2.94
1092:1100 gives 3.03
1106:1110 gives 2.95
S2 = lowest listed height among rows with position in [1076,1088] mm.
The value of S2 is 2.37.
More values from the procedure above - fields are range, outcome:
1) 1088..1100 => 2.8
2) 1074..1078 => 2.35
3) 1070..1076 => 2.26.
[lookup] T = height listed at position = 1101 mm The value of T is 2.98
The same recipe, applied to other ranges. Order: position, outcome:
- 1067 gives 2.18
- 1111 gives 2.83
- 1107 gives 2.94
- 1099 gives 2.8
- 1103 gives 2.92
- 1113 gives 2.94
